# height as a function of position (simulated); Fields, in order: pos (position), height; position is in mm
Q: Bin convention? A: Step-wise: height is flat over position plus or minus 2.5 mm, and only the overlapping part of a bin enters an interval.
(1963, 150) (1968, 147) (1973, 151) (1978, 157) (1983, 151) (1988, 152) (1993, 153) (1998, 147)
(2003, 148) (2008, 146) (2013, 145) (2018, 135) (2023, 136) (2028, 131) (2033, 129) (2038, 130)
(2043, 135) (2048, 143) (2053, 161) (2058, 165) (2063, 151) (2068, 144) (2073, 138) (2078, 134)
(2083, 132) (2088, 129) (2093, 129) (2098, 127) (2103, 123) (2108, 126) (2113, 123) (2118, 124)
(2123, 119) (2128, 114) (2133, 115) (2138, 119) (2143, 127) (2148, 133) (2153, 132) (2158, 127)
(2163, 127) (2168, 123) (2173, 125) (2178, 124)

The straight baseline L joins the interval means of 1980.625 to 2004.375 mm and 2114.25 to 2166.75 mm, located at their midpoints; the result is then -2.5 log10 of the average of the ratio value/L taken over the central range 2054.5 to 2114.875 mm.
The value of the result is -0.01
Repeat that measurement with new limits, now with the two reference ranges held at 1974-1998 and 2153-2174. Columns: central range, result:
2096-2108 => 0.085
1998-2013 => 0.021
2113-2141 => 0.112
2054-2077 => -0.063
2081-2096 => 0.061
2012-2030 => 0.085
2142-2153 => -0.019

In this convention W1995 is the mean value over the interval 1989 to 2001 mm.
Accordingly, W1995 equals 150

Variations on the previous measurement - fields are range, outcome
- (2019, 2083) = 141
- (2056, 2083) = 145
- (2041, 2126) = 135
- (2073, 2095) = 132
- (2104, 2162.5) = 124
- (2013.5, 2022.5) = 137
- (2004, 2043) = 136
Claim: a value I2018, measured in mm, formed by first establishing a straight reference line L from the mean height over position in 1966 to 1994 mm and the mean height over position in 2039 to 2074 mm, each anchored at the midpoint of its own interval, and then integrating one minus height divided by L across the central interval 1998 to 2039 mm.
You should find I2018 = 3.14 mm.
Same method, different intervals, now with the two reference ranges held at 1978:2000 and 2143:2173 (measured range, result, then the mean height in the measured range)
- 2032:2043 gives 1.1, 131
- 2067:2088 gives 0.6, 136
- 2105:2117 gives 0.9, 124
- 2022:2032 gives 0.9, 132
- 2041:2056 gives -0.4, 147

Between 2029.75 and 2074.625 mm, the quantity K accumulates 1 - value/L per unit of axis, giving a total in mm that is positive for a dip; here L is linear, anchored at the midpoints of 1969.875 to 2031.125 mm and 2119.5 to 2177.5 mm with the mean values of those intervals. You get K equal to -1.92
